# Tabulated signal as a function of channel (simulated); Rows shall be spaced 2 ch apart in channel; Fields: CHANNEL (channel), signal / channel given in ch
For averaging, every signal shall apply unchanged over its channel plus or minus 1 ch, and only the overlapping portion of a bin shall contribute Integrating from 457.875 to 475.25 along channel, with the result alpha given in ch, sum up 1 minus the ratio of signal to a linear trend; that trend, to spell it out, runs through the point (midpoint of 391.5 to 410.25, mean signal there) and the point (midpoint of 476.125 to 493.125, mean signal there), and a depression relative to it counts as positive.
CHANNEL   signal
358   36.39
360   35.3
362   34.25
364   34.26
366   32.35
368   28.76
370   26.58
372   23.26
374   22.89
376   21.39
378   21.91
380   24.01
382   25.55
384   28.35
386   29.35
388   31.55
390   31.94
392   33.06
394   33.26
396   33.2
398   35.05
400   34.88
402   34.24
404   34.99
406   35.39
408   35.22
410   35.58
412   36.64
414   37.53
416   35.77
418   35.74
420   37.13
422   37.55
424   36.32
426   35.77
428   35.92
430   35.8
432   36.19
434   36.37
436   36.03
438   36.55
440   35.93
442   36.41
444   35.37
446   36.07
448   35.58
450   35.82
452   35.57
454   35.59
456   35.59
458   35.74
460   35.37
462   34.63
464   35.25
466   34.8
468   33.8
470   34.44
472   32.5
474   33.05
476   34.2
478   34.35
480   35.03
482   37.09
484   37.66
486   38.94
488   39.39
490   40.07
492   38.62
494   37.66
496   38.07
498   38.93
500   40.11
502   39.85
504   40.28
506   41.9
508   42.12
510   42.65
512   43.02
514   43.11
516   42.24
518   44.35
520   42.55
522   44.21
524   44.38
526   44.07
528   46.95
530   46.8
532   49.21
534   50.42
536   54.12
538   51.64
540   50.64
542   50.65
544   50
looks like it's 1.2 ch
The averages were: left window 34.5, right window 37.5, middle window 34.3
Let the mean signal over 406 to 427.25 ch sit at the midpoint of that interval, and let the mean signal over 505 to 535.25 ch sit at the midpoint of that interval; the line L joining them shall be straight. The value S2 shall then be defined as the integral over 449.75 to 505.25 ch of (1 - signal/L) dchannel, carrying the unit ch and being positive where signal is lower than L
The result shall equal 6.3 ch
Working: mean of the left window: 36.3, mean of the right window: 44.6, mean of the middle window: 36.5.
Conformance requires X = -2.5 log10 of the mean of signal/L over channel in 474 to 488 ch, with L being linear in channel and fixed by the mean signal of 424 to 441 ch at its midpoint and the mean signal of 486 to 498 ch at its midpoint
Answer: 0.06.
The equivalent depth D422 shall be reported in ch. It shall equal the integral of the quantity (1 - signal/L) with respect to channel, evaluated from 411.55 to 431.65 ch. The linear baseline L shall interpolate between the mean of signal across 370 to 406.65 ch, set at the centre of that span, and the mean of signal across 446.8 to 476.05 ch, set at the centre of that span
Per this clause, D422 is -2.8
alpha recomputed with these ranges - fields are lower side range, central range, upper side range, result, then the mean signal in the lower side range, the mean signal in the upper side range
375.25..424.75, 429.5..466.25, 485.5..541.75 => 1.5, 32.7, 43.6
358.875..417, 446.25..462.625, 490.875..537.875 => 0.9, 31.3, 43.4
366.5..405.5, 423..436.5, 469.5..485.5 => -1.7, 29.3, 34.9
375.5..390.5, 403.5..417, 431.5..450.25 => -2.1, 26.8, 36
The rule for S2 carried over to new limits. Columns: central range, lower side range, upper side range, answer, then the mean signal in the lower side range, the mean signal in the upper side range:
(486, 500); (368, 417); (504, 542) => 1.1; 30.9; 45.8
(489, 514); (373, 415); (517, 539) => 2.1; 31.2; 47.2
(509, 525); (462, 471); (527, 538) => 1.0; 34.6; 49.7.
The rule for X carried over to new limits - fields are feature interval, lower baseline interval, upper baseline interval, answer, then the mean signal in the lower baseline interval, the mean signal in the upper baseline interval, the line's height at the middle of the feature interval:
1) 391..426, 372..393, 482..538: -0.178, 26.8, 42.7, 30.1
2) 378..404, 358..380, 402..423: 0.046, 28.3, 36.1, 32.2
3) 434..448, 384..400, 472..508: -0.028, 32.4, 37.9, 35.1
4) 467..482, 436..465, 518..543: 0.154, 35.7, 47.8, 39.3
